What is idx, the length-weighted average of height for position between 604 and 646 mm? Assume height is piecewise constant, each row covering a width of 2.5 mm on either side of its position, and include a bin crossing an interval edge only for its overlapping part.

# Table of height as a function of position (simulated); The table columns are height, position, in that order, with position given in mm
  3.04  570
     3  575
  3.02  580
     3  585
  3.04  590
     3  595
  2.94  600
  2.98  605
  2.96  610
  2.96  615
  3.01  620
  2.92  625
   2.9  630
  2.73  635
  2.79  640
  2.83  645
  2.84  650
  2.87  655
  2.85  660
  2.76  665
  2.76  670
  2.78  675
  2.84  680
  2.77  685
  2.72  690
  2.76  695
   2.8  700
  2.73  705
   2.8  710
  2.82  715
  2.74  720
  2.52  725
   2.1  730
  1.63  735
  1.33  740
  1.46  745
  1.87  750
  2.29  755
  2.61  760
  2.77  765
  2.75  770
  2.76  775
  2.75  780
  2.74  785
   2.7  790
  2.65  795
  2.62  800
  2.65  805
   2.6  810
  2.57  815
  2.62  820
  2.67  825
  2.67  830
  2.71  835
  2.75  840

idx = 2.9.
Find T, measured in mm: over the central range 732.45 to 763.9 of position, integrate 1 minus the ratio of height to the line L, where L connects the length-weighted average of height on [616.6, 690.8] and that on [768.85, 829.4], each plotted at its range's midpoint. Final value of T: 9.5 mm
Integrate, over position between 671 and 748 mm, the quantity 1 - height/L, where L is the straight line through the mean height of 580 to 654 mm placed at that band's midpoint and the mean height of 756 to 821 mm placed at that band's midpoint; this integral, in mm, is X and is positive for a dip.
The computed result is 9.3 mm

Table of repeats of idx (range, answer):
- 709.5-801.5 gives 2.41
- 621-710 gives 2.81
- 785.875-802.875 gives 2.66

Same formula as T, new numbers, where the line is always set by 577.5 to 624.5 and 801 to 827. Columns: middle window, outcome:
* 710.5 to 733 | 1.89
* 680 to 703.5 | 0.51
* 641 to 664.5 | 0.50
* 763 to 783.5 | -0.50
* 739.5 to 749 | 4.36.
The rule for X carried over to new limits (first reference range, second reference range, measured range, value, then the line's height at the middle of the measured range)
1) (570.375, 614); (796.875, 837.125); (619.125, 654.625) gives 0.8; 2.92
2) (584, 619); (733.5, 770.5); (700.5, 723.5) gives -4.5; 2.31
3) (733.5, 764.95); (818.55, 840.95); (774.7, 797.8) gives -4.4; 2.28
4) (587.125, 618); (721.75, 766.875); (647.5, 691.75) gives -4.4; 2.55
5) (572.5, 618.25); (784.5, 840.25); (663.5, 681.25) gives 0.5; 2.87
